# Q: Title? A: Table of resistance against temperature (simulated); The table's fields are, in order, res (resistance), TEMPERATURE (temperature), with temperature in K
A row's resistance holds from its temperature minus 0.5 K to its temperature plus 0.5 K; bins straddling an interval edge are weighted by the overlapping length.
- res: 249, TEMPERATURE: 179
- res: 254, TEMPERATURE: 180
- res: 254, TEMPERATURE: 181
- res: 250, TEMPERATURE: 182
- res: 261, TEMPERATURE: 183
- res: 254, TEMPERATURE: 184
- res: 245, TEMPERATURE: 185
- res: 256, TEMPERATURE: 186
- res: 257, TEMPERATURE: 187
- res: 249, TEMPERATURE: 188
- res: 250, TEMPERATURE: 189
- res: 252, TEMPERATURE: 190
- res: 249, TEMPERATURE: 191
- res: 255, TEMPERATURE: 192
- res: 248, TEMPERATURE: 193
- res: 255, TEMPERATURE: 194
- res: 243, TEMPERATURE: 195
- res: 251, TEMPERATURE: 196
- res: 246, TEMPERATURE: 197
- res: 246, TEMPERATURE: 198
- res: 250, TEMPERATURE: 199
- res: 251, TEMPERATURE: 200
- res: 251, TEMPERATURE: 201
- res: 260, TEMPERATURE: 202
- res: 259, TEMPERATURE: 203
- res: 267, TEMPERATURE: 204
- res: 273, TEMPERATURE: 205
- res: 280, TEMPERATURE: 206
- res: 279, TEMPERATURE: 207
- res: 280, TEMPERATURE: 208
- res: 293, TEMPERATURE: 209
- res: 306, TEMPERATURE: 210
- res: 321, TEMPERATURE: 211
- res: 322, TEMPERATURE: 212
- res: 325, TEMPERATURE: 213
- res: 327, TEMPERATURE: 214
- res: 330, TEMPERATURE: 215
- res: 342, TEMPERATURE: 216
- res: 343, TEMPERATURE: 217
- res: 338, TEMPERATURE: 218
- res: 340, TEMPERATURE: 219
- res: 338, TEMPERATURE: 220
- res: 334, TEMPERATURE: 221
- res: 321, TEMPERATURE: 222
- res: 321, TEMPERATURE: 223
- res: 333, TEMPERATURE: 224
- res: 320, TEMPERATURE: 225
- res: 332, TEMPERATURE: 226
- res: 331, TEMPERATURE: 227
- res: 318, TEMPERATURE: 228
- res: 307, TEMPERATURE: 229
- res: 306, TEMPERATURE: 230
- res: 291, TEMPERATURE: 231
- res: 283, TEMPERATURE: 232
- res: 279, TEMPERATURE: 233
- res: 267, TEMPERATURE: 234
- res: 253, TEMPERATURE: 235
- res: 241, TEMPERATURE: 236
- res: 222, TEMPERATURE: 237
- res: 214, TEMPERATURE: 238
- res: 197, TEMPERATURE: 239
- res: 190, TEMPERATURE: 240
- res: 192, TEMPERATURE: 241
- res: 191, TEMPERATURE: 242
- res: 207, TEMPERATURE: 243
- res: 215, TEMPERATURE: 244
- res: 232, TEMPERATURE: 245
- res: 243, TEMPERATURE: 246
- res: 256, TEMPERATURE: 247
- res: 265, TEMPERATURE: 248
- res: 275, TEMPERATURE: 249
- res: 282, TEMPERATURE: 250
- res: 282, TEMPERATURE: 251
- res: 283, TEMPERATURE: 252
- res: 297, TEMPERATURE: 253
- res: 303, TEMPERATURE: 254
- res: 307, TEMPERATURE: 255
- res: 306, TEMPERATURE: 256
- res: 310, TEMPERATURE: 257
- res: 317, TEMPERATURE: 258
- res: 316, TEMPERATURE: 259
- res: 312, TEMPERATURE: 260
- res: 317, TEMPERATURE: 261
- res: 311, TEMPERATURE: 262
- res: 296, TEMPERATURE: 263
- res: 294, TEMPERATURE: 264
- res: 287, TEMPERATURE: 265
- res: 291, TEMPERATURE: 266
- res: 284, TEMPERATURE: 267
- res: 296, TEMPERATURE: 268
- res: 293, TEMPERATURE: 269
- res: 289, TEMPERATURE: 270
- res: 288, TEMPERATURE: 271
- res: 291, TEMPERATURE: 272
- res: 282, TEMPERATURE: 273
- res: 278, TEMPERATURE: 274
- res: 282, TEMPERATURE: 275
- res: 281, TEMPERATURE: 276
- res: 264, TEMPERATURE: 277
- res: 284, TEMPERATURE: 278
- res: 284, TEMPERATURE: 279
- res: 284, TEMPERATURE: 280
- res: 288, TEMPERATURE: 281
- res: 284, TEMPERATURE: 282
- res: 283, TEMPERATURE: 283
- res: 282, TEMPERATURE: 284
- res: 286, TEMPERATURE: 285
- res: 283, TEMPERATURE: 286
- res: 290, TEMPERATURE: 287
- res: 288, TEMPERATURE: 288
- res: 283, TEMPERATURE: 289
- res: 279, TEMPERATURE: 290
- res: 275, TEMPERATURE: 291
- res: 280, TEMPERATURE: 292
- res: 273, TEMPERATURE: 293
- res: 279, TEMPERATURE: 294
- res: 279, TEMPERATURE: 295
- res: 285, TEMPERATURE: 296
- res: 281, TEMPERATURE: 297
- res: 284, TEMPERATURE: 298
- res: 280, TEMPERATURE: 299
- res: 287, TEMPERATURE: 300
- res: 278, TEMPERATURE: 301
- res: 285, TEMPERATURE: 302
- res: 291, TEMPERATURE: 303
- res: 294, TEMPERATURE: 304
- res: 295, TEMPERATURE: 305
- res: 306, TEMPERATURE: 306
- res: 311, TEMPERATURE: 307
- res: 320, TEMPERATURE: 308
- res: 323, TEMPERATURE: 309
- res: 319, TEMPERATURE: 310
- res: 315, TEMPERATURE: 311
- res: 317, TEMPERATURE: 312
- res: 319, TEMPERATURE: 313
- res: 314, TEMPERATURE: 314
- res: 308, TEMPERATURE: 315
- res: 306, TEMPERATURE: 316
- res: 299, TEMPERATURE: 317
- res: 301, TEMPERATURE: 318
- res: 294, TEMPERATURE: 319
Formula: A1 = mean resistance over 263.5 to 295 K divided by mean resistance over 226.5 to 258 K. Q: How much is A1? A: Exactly 1.1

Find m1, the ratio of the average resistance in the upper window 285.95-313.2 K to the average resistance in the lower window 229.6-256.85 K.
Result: 1.1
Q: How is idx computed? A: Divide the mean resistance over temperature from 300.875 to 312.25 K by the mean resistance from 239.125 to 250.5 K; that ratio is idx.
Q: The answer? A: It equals 1.3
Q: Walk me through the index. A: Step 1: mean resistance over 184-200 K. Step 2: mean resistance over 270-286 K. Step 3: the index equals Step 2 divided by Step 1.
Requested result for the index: 1.13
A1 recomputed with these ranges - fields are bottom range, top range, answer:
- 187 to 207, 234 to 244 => 0.84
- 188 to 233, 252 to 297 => 0.99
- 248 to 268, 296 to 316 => 1.01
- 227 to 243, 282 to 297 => 1.12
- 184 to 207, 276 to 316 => 1.14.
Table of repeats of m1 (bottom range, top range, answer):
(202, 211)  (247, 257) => 1.03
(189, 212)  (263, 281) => 1.08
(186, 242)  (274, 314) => 1.04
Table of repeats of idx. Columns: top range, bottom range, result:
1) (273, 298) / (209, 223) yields 0.86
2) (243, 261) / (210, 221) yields 0.85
